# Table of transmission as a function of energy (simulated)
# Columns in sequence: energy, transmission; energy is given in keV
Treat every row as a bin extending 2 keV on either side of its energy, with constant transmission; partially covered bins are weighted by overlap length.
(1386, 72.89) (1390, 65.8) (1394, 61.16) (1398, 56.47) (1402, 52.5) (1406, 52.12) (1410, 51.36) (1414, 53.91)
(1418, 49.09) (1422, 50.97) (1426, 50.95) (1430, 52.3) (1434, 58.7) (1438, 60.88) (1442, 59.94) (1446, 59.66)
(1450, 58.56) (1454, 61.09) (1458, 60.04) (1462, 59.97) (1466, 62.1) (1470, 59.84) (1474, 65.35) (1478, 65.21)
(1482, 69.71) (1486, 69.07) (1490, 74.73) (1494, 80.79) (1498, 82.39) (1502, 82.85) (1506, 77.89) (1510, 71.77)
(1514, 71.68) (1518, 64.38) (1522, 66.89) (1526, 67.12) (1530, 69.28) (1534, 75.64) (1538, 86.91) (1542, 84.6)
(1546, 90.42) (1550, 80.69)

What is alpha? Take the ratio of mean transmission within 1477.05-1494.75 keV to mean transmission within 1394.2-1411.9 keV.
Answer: 1.33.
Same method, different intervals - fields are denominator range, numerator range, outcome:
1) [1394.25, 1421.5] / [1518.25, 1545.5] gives 1.42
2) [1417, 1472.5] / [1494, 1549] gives 1.33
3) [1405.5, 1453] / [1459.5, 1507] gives 1.28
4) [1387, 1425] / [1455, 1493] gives 1.19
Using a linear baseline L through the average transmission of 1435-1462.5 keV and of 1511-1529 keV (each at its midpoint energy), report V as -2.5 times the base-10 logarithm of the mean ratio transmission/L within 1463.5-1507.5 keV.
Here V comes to -0.12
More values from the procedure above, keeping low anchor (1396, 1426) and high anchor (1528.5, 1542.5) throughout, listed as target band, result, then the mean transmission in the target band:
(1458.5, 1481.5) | 0.035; 62.8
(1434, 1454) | -0.009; 59.8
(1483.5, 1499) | -0.100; 76.2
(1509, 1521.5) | 0.087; 68.8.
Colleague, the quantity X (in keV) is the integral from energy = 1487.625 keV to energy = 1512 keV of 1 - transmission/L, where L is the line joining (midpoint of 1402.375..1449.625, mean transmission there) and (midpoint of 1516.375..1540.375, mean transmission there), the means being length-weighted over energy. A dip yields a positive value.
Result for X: -4.0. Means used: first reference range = 54.6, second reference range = 72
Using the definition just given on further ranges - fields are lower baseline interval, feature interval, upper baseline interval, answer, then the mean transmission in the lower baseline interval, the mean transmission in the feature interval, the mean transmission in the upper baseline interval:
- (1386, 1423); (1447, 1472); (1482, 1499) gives 3.0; 55.9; 60.2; 75.6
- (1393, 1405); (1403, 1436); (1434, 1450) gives 3.1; 56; 52.4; 59.8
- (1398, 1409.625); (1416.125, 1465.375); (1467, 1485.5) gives 1.8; 52.9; 57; 65.2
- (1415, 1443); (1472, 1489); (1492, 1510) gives 1.2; 54.5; 67.8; 80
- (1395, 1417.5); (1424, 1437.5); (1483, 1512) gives 1.1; 53.3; 54.7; 76.8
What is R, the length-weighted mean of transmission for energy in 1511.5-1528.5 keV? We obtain 67.7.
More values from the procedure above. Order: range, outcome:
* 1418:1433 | 51.6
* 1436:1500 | 65.6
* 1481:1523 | 74.1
